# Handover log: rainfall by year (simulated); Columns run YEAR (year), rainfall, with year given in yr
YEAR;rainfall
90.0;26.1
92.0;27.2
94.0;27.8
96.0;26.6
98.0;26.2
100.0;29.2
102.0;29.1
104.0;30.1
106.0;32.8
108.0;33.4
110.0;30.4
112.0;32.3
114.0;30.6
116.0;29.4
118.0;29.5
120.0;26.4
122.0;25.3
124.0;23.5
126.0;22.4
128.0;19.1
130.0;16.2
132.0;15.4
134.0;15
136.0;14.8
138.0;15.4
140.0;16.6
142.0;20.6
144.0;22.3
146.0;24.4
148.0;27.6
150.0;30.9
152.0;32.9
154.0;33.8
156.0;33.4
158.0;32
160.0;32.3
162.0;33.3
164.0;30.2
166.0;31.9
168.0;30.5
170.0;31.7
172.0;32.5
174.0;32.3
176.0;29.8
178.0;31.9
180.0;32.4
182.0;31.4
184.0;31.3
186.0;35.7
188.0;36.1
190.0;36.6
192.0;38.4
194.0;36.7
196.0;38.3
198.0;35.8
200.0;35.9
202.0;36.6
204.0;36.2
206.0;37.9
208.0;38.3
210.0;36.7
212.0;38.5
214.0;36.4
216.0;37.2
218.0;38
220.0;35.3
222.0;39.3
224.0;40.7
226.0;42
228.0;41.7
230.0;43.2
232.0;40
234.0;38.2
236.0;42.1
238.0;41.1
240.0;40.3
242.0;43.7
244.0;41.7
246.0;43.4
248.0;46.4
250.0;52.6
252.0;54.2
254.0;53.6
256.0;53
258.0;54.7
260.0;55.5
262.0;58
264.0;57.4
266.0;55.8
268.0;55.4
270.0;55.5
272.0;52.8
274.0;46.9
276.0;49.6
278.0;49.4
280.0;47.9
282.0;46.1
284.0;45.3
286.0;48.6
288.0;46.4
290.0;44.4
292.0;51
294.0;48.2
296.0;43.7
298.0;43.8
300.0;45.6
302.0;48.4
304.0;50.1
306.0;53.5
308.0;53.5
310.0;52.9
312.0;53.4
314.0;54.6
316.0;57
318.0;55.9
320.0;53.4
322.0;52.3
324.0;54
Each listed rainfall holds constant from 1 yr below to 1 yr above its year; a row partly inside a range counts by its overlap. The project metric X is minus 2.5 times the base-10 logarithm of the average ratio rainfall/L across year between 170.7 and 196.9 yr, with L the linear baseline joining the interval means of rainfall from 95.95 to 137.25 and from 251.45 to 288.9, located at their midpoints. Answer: 0.09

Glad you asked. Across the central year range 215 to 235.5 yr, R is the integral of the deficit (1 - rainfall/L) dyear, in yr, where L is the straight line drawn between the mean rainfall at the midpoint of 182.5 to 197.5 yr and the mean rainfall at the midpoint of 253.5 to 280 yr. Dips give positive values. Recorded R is 2.05 yr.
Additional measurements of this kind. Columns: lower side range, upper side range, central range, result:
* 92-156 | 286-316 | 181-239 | -0.9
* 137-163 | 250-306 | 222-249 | 0.6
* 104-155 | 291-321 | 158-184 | -0.6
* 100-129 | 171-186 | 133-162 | 4.6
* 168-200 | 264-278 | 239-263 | -0.6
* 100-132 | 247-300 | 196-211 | 1.2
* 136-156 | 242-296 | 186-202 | -0.9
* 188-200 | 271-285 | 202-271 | -2.8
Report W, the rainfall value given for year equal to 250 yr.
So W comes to 52.6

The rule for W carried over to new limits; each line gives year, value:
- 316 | 57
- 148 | 27.6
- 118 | 29.5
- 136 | 14.8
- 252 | 54.2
